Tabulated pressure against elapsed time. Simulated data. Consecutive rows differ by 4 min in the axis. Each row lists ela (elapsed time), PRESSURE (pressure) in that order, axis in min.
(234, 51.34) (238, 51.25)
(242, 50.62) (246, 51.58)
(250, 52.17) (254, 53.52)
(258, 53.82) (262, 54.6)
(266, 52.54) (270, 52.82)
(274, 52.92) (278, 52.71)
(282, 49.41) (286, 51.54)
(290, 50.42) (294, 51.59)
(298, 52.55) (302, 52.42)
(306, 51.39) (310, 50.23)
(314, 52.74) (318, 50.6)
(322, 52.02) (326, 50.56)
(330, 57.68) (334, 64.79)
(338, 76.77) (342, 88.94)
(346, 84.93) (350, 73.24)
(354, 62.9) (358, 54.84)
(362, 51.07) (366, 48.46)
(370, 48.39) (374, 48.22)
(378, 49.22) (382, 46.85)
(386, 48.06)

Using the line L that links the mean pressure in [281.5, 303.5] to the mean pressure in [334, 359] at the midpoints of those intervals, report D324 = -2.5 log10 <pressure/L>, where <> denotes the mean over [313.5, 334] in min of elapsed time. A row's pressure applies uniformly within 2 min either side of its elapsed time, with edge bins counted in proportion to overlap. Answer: 0.19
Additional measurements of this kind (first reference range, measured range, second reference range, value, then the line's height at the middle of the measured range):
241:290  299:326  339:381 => 0.10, 56.7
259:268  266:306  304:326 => 0.02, 52.6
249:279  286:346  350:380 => -0.09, 53.2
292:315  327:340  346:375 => -0.19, 54.8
